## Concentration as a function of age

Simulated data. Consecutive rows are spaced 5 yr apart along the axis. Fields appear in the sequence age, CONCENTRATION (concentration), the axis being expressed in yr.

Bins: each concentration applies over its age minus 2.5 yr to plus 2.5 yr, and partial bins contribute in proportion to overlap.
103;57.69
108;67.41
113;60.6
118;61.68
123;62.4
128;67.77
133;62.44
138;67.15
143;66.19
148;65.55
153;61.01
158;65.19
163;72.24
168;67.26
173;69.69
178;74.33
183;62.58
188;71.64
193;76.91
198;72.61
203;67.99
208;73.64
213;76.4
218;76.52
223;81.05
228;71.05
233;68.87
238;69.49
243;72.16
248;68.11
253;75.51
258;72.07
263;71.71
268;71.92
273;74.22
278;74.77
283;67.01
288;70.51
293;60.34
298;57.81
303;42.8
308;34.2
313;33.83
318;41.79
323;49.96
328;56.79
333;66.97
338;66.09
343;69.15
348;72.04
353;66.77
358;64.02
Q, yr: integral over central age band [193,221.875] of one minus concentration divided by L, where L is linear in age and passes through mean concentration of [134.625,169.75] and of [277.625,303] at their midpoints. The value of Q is -4.05 yr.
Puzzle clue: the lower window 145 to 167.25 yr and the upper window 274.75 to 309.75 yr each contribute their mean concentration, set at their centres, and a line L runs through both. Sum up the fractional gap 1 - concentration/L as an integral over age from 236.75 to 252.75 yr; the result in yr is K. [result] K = -2.4 yr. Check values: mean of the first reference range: 66.1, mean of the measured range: 70.7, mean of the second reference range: 59.1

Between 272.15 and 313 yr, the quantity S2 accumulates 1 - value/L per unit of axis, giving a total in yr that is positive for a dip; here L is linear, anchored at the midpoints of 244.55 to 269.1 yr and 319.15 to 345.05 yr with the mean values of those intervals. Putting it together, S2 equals 5.4 yr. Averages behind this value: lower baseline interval 71.9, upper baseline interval 60.6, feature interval 58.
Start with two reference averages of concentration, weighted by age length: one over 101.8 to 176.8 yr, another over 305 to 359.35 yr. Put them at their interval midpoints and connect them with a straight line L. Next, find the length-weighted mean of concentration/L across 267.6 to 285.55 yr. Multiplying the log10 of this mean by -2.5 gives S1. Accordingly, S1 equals -0.22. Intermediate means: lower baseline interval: 65.2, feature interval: 72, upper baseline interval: 56.2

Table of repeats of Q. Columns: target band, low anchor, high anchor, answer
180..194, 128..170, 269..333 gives -1.4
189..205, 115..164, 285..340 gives -3.1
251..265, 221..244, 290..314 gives -2.2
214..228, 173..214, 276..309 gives -1.8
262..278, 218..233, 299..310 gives -4.9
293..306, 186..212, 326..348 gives 3.1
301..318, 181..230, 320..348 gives 7.1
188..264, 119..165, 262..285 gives -3.6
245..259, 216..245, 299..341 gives -0.9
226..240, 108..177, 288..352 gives -2.2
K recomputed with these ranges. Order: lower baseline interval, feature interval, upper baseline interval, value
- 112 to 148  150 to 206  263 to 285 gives -2.0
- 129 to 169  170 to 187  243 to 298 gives -0.5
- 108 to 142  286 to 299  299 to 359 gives -1.5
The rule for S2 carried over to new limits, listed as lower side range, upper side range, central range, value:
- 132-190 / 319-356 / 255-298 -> -3.4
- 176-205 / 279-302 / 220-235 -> -1.3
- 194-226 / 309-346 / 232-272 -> -2.4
